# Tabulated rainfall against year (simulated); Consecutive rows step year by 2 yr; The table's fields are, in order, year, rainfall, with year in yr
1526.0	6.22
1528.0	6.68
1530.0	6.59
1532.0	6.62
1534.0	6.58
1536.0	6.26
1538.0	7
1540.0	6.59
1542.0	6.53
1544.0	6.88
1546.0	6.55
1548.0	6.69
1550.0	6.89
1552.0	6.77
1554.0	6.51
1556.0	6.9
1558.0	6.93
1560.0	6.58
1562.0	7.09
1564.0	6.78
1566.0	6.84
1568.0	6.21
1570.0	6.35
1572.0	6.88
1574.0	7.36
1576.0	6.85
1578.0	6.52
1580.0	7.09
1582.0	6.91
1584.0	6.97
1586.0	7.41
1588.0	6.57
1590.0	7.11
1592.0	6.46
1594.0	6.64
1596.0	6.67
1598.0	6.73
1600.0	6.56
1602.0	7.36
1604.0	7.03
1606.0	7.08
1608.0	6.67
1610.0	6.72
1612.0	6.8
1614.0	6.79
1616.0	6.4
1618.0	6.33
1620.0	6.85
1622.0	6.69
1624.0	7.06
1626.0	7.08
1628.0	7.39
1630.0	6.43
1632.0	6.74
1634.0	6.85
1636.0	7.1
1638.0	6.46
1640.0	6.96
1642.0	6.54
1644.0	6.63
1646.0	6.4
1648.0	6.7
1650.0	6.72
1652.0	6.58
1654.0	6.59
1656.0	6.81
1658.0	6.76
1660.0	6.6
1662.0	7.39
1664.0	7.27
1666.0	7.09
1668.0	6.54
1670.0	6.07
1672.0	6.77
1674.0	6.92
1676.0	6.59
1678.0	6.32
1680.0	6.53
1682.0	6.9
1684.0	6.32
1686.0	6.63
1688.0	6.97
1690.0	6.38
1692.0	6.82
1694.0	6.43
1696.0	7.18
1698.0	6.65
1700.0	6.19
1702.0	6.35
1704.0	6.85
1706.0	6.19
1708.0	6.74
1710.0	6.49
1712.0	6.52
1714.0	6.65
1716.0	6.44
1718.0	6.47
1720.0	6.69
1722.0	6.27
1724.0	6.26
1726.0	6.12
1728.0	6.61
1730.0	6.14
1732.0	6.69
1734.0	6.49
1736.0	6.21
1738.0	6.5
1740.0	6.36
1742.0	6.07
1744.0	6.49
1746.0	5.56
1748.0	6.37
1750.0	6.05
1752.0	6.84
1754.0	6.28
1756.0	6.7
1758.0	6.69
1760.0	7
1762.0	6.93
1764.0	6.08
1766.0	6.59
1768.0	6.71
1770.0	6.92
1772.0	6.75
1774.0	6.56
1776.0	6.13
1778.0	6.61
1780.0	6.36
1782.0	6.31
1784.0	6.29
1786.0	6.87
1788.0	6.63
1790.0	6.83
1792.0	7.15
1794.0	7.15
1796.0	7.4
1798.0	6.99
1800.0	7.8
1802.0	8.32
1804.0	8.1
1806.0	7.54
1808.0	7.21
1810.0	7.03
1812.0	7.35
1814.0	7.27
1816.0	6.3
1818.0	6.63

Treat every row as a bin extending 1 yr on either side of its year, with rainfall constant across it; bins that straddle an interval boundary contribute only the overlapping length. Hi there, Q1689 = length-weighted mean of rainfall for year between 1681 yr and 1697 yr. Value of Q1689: 6.7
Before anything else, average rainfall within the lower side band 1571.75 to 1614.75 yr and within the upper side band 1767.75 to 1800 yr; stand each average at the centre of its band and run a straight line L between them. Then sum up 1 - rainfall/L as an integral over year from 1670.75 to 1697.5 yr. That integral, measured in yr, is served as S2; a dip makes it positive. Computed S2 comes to 0.6 yr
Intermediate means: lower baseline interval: 6.87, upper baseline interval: 6.76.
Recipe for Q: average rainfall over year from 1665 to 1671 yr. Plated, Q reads 6.57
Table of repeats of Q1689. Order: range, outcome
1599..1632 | 6.82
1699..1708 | 6.43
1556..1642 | 6.81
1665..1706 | 6.61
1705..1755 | 6.38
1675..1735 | 6.53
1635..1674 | 6.74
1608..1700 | 6.72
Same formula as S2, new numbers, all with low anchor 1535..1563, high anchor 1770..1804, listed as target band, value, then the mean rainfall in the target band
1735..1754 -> 1.7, 6.27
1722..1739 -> 1.2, 6.37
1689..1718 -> 1.2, 6.56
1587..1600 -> 0.1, 6.69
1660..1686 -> 0.4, 6.72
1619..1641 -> -0.3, 6.87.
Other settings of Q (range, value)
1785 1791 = 6.78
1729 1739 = 6.41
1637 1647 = 6.6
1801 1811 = 7.64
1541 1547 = 6.65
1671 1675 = 6.84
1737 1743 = 6.31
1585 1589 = 6.99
